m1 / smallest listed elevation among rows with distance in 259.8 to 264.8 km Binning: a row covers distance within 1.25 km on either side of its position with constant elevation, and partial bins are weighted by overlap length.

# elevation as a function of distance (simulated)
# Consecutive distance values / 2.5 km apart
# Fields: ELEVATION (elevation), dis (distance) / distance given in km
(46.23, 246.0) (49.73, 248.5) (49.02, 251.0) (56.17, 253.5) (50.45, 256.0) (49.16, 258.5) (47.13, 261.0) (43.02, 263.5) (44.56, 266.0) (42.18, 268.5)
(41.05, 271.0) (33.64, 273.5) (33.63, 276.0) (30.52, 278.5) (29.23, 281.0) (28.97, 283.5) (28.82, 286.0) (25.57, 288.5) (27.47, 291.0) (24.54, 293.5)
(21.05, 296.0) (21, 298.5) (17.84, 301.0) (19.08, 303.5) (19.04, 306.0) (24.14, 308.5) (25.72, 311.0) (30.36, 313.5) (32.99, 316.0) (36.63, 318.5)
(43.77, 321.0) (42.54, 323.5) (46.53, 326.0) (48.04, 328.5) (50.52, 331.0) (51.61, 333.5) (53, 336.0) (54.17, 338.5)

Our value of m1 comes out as 43.02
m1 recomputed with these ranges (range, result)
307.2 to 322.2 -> 24.14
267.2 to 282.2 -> 29.23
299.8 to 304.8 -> 17.84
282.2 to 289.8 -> 25.57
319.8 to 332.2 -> 42.54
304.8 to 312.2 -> 19.04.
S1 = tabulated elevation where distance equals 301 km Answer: 17.84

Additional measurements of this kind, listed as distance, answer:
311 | 25.72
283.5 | 28.97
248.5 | 49.73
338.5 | 54.17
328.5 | 48.04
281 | 29.23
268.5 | 42.18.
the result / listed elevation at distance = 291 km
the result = 27.47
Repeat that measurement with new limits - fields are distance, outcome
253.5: 56.17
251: 49.02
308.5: 24.14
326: 46.53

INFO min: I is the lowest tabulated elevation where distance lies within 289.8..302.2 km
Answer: 17.84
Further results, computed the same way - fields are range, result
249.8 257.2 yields 49.02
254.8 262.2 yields 47.13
